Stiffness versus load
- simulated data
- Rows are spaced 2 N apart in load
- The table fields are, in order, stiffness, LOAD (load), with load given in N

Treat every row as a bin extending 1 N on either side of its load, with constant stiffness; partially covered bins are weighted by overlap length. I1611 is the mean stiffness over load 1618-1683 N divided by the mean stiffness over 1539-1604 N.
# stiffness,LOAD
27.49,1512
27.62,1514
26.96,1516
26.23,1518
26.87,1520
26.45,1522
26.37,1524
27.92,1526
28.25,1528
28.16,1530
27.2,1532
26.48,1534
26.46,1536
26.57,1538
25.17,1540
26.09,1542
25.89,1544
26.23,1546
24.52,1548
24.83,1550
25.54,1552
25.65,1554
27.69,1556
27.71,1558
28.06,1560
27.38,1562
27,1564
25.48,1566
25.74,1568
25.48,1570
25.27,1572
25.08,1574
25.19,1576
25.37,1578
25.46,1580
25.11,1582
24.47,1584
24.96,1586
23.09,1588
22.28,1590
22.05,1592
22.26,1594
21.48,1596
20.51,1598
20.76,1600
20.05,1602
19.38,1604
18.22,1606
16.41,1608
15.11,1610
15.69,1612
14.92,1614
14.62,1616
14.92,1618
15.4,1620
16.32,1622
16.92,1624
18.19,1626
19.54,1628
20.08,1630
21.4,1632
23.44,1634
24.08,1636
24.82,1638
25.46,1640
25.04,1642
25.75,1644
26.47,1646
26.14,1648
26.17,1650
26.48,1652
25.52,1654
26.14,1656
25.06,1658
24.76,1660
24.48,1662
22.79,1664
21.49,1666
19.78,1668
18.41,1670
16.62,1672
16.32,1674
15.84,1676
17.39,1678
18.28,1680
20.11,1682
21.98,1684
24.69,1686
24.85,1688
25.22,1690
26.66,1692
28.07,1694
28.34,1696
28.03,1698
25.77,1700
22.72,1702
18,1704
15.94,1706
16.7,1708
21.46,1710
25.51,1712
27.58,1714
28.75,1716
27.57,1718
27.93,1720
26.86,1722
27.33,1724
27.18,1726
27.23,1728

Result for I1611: 0.88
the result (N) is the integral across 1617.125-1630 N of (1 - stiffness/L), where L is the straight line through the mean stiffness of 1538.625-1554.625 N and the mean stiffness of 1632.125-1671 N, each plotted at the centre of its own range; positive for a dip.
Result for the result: 3.9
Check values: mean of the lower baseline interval 25.5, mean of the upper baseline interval 24.3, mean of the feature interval 17.1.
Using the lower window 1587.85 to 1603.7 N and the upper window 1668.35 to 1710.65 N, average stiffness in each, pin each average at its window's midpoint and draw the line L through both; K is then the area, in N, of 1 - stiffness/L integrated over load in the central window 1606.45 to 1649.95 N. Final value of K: 2.6 N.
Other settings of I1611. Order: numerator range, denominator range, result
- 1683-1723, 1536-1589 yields 0.96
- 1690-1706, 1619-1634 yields 1.33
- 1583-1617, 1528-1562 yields 0.75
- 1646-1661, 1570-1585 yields 1.03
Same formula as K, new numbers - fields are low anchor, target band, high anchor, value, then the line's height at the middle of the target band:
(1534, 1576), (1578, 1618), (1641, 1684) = 7.0 N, 24.6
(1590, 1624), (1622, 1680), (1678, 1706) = -3.6 N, 20.9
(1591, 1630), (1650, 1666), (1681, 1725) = -2.6 N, 21.4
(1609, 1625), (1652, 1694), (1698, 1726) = -3.1 N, 20.7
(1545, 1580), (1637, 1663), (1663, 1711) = -3.1 N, 22.8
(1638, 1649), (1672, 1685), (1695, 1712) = 3.0 N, 23.7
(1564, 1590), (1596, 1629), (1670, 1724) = 9.4 N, 24.4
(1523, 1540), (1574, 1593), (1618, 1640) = -0.8 N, 23.3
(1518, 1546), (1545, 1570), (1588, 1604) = -1.8 N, 24.6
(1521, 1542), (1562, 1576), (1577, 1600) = -0.7 N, 24.5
